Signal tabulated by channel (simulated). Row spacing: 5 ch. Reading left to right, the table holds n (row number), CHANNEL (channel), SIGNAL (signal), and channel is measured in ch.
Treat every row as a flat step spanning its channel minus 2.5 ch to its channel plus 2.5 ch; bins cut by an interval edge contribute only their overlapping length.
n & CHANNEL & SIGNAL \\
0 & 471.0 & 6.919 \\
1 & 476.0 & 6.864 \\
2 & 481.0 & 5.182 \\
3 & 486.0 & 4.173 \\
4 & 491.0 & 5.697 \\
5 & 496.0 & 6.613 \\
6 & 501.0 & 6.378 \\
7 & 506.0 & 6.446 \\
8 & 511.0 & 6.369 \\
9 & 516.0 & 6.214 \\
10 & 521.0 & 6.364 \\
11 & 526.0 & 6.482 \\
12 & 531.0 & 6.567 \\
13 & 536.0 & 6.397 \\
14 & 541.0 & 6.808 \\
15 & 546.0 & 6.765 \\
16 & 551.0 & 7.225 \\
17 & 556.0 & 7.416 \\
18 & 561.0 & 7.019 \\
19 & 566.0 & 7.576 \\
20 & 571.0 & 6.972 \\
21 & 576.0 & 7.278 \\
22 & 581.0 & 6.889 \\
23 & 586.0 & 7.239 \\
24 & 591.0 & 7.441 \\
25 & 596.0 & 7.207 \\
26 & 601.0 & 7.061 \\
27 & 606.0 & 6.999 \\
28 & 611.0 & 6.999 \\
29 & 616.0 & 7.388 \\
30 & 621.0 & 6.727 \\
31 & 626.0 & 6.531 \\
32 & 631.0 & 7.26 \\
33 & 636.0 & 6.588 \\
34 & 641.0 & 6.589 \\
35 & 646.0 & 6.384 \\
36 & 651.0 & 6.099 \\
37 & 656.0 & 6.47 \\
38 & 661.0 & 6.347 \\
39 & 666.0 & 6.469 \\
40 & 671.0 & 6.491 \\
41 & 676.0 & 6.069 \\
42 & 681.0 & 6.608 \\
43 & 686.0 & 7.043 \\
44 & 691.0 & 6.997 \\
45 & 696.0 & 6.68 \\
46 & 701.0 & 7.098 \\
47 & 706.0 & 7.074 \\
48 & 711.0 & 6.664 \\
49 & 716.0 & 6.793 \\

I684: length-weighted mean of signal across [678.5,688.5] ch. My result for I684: 6.83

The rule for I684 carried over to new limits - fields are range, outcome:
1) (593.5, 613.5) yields 7.07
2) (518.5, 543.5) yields 6.52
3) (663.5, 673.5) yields 6.48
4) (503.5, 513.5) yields 6.41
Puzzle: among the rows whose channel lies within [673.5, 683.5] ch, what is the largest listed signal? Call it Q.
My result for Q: 6.608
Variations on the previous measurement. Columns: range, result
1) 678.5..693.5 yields 7.043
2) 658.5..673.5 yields 6.491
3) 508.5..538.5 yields 6.567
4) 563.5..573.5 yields 7.576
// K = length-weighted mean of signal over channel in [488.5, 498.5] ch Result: 6.16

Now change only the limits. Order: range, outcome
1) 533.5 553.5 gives 6.8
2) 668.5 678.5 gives 6.28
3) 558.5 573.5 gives 7.19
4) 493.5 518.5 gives 6.4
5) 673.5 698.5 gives 6.68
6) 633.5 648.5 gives 6.52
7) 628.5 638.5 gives 6.92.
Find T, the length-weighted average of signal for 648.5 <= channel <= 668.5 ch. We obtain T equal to 6.35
